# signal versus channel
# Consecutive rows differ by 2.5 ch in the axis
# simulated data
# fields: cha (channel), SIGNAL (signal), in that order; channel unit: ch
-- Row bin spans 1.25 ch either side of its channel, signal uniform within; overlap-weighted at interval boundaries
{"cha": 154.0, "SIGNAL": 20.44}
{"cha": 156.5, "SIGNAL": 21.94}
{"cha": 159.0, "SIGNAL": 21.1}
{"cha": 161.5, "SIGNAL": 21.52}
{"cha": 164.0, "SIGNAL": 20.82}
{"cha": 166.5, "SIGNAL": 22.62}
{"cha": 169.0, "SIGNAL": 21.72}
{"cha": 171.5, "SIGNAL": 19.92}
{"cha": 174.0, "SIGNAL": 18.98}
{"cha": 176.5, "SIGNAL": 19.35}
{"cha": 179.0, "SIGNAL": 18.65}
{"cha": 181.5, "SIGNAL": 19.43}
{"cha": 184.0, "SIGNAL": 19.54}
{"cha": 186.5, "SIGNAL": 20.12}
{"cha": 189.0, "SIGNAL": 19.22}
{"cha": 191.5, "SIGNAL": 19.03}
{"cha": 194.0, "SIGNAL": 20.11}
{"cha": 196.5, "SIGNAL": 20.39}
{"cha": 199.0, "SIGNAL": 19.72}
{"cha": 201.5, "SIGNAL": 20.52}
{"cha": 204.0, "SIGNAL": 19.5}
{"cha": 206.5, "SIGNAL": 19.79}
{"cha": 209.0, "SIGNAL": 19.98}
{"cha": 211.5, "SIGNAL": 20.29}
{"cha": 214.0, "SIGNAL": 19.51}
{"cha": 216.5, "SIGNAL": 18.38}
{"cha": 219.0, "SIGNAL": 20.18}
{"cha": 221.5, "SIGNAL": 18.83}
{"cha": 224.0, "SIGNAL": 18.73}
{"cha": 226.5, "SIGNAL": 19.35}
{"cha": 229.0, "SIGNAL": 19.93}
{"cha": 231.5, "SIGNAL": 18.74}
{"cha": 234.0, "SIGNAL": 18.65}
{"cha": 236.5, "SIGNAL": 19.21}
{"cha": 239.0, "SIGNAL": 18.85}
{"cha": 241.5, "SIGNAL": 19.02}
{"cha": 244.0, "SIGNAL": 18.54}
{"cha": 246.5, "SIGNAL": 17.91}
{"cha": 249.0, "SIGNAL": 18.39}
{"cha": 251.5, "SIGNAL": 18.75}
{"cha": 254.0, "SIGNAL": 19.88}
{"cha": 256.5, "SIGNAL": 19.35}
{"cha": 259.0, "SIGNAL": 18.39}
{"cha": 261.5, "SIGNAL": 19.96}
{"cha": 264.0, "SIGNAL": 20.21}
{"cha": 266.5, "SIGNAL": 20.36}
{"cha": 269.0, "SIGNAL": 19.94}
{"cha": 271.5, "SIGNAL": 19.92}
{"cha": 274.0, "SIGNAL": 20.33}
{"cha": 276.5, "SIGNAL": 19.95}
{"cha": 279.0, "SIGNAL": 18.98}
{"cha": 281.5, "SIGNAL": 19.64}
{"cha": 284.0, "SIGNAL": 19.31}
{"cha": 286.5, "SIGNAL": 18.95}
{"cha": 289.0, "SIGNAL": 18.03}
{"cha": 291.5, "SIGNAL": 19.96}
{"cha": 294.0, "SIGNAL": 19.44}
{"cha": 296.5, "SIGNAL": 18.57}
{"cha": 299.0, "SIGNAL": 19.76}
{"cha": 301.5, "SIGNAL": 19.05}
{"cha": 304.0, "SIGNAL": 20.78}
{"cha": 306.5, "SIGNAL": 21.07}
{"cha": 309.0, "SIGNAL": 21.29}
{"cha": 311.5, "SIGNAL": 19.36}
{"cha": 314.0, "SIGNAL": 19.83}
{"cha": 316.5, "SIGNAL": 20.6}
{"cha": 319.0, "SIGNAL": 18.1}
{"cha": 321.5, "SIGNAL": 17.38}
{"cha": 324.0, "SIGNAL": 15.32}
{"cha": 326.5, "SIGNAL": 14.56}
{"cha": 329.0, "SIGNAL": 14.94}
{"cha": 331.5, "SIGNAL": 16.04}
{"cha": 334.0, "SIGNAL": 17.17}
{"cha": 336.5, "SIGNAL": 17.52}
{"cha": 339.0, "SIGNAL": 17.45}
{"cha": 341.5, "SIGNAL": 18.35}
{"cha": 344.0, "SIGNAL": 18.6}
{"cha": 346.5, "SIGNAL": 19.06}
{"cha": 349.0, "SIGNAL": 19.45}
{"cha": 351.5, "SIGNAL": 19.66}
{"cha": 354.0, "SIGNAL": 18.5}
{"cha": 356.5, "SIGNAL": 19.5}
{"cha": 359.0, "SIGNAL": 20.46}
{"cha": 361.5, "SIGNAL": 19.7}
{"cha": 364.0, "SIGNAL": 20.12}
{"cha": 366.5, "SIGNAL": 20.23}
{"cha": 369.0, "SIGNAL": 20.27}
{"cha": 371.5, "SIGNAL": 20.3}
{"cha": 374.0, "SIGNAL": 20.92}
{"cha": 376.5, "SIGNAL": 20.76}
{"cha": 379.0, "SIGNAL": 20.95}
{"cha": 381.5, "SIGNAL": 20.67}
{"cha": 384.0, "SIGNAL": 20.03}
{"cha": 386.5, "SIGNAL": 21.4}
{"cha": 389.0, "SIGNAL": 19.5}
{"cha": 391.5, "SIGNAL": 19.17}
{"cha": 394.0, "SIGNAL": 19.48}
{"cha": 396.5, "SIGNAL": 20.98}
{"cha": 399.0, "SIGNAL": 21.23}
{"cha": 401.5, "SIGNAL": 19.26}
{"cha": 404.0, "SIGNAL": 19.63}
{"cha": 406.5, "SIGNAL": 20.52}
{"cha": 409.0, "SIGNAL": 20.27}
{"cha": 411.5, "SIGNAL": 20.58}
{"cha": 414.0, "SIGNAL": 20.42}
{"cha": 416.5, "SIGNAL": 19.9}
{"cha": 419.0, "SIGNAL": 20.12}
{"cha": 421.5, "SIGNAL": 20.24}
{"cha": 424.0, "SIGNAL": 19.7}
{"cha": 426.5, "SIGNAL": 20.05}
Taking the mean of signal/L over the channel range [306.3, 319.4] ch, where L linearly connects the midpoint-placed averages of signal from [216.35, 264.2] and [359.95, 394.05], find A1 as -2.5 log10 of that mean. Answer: -0.02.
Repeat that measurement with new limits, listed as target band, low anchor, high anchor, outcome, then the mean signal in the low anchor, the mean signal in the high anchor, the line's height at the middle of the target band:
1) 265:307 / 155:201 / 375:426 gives 0.03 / 20.2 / 20.2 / 20.2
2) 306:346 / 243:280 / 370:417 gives 0.11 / 19.4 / 20.3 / 19.8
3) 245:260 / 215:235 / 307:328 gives 0.01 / 19.1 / 18.4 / 18.9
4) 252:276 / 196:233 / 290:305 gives -0.01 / 19.6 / 19.5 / 19.6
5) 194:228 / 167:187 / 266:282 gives 0.01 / 19.8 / 19.9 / 19.8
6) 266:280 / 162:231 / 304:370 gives -0.04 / 19.8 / 18.7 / 19.2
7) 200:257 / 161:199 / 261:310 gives 0.04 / 20.1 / 19.8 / 19.9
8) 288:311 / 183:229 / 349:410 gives 0.01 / 19.6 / 20.1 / 19.9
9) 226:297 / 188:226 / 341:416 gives 0.03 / 19.6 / 20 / 19.7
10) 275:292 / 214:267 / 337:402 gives 0.01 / 19.1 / 19.8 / 19.4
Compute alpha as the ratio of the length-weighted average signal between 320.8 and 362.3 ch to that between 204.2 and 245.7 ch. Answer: 0.93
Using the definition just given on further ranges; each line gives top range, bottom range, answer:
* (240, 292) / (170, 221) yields 0.98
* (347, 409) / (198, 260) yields 1.05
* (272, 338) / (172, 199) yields 0.96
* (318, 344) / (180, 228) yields 0.85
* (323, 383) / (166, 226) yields 0.95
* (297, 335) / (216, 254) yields 0.97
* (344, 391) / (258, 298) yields 1.03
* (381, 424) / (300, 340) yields 1.11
